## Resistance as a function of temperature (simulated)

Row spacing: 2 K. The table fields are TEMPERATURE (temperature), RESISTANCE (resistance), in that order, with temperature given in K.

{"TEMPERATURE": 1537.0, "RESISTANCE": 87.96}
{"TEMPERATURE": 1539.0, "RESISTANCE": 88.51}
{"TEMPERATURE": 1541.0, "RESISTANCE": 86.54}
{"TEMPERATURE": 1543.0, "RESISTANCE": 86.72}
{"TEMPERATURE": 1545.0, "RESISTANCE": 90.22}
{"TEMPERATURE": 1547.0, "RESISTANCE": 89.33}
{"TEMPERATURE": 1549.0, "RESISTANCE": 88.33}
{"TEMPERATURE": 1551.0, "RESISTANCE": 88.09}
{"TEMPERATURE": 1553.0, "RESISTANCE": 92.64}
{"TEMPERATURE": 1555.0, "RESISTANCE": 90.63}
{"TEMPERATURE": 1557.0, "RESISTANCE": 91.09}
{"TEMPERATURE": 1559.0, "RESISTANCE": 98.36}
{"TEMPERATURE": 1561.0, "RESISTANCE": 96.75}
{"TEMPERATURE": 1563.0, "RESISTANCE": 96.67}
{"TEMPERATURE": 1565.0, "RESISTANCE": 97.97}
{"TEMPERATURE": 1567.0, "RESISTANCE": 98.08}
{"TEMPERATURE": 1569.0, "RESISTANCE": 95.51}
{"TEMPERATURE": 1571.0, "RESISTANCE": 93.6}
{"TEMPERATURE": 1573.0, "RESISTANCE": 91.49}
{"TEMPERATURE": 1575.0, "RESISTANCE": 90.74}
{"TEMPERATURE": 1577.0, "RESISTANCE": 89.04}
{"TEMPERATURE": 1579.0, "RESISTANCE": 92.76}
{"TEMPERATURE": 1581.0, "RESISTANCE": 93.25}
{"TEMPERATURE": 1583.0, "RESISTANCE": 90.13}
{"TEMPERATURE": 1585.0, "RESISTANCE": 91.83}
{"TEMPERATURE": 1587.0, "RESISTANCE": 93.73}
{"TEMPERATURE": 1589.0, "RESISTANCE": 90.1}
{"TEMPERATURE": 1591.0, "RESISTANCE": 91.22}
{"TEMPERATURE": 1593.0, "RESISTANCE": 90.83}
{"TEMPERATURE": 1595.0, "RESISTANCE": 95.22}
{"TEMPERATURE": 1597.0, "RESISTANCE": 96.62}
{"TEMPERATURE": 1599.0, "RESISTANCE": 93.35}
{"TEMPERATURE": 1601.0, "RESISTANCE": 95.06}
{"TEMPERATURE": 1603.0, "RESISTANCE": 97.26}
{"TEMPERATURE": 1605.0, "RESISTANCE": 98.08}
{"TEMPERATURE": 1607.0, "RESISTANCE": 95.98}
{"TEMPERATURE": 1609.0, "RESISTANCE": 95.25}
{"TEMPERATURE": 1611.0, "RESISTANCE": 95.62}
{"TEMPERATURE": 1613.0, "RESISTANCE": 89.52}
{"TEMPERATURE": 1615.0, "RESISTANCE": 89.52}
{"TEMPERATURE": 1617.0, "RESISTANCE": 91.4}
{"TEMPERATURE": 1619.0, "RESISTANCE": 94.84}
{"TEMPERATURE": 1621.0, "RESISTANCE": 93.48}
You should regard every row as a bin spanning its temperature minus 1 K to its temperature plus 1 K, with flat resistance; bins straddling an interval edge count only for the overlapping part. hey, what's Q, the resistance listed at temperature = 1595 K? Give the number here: 95.22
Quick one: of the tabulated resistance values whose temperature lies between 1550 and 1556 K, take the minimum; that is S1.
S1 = 88.09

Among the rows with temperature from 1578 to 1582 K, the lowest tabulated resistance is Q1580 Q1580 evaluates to 92.76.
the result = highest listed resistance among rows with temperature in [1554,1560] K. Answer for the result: 98.36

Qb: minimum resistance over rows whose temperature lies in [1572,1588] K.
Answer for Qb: 89.04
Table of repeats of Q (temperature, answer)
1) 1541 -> 86.54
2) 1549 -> 88.33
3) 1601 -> 95.06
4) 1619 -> 94.84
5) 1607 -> 95.98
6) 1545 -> 90.22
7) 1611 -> 95.62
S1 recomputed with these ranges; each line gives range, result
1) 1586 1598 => 90.1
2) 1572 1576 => 90.74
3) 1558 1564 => 96.67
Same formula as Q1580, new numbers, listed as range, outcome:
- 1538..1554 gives 86.54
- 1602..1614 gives 89.52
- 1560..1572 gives 93.6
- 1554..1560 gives 90.63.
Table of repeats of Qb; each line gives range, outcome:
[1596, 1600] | 93.35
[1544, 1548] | 89.33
